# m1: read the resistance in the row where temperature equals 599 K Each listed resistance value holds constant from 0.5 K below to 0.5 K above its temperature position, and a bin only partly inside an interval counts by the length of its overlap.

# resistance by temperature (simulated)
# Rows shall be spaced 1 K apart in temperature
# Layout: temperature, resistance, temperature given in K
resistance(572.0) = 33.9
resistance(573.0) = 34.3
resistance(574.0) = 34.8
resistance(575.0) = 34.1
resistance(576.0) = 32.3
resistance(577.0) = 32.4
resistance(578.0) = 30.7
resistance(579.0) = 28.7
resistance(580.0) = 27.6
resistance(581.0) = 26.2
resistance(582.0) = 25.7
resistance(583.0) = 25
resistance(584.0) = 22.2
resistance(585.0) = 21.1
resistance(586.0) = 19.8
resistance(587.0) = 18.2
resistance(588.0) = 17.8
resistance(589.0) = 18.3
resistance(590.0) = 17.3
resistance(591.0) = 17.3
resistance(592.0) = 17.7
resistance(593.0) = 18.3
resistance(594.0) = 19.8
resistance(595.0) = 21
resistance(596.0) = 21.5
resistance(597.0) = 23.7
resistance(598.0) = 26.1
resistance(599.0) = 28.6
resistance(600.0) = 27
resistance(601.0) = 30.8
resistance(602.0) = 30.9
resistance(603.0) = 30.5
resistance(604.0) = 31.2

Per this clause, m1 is 28.6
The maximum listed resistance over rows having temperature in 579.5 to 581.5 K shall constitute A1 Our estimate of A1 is 27.6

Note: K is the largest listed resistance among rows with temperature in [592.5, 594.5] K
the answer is 19.8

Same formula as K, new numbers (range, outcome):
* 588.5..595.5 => 21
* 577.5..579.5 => 30.7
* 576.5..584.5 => 32.4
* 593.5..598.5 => 26.1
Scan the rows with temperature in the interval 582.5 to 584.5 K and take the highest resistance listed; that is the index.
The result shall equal 25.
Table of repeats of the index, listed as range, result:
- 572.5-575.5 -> 34.8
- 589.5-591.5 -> 17.3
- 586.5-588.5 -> 18.2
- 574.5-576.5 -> 34.1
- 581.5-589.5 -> 25.7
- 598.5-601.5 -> 30.8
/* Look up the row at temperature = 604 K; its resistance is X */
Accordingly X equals 31.2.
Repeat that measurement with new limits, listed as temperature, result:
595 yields 21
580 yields 27.6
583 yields 25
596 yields 21.5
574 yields 34.8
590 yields 17.3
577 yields 32.4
